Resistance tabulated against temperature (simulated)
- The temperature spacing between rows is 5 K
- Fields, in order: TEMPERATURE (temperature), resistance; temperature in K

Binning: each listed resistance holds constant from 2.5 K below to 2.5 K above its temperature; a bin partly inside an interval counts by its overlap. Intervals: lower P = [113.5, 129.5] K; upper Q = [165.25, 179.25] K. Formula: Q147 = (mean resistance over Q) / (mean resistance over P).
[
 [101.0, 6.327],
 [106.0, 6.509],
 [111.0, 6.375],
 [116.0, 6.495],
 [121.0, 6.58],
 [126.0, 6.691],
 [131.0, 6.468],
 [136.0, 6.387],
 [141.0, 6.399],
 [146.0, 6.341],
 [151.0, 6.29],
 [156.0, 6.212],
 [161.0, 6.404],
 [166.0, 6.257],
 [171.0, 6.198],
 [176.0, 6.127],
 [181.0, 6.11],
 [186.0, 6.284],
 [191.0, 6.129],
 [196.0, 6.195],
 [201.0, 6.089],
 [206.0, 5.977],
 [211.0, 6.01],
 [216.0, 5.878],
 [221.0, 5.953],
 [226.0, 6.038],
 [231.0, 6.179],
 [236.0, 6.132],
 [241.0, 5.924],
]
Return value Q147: 0.94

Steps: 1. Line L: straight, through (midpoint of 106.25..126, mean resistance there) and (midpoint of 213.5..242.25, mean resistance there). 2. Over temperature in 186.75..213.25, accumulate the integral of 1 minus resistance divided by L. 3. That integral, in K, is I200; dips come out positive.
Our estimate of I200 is 0.2 K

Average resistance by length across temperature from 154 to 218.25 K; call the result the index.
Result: 6.14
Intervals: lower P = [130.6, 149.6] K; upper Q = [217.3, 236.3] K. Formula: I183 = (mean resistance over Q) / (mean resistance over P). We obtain 0.95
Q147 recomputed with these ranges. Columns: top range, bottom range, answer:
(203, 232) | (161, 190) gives 0.97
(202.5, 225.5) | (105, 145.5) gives 0.92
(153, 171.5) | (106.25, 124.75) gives 0.97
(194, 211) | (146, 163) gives 0.96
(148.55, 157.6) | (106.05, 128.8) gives 0.96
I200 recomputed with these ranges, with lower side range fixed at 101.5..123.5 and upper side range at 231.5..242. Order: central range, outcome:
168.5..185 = 0.3 K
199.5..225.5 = 0.7 K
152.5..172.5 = 0.1 K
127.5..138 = -0.1 K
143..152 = 0.1 K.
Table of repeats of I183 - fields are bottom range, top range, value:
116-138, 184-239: 0.93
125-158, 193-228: 0.94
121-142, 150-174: 0.96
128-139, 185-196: 0.96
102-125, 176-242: 0.94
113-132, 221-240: 0.93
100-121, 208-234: 0.93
